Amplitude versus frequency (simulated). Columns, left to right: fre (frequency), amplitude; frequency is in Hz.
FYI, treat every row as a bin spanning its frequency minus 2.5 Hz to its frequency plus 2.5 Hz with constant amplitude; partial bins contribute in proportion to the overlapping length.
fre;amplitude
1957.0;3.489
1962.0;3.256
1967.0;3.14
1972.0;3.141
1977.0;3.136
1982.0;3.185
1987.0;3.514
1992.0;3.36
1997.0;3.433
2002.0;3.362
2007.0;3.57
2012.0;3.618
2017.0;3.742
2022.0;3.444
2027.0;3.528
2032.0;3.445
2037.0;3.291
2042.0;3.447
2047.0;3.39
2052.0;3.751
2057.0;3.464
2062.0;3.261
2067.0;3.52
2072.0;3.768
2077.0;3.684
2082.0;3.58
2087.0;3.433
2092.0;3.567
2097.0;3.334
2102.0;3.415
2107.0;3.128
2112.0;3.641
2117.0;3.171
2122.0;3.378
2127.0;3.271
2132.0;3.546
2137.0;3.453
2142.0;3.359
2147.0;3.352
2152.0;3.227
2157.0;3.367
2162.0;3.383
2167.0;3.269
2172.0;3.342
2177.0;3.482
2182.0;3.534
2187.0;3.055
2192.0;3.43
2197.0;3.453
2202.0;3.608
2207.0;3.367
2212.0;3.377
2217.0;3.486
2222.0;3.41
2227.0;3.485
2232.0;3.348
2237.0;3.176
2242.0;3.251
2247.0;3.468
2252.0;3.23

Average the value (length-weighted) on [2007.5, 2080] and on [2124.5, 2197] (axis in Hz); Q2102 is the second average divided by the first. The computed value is 0.95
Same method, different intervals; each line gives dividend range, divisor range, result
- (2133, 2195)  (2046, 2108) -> 0.96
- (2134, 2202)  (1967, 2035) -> 0.99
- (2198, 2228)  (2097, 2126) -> 1.03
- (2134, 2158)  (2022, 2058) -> 0.97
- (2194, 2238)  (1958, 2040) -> 1.01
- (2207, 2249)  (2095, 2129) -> 1.01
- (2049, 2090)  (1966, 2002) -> 1.08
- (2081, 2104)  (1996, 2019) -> 0.98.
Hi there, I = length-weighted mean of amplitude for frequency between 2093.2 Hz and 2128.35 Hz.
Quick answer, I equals 3.34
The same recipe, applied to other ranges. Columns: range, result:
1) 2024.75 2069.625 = 3.46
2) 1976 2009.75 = 3.38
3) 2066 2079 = 3.67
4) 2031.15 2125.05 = 3.46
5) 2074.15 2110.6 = 3.46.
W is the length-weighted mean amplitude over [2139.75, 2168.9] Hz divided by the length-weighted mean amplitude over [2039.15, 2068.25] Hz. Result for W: 1.0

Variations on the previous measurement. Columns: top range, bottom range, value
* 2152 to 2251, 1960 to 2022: 1.00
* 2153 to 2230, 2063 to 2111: 0.97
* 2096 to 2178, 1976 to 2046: 0.98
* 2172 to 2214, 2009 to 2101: 0.97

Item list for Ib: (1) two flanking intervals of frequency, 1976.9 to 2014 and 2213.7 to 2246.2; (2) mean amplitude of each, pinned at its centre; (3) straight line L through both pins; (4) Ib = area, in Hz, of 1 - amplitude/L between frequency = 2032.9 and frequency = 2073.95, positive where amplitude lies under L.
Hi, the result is -1.0 Hz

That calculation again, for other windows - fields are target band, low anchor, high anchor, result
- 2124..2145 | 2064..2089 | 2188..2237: 0.7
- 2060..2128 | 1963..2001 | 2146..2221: -2.2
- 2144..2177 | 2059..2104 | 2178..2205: 1.0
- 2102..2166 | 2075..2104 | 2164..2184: 1.7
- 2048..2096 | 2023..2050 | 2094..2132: -2.2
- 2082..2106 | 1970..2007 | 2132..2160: -0.6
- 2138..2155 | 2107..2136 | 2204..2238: 0.3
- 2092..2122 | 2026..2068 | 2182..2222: 0.6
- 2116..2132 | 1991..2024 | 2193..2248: 0.6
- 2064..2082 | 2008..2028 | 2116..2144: -0.8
